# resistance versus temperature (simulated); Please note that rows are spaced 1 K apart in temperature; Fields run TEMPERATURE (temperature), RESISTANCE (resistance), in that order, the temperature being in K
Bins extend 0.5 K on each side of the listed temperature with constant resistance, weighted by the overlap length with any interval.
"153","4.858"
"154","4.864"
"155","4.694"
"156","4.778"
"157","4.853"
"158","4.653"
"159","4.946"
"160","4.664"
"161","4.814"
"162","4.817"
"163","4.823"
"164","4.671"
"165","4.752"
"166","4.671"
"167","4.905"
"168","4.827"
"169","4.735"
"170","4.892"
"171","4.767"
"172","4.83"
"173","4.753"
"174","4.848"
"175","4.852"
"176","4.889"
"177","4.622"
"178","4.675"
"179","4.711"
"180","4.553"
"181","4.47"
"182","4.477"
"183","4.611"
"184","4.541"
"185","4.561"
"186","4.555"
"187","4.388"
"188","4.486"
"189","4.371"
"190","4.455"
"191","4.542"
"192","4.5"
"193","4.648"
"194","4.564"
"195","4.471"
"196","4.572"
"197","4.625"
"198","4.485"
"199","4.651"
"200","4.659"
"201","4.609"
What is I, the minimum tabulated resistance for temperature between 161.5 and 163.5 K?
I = 4.817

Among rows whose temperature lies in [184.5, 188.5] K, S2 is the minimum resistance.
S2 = 4.388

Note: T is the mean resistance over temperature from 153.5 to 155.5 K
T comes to 4.78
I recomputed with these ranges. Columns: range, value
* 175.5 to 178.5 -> 4.622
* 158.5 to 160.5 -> 4.664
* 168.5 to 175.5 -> 4.735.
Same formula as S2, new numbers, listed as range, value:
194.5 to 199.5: 4.471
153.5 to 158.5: 4.653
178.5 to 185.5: 4.47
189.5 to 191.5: 4.455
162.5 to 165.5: 4.671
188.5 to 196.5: 4.371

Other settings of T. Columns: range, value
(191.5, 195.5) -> 4.55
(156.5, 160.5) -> 4.78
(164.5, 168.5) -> 4.79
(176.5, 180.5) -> 4.64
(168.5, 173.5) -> 4.8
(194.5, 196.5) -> 4.52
